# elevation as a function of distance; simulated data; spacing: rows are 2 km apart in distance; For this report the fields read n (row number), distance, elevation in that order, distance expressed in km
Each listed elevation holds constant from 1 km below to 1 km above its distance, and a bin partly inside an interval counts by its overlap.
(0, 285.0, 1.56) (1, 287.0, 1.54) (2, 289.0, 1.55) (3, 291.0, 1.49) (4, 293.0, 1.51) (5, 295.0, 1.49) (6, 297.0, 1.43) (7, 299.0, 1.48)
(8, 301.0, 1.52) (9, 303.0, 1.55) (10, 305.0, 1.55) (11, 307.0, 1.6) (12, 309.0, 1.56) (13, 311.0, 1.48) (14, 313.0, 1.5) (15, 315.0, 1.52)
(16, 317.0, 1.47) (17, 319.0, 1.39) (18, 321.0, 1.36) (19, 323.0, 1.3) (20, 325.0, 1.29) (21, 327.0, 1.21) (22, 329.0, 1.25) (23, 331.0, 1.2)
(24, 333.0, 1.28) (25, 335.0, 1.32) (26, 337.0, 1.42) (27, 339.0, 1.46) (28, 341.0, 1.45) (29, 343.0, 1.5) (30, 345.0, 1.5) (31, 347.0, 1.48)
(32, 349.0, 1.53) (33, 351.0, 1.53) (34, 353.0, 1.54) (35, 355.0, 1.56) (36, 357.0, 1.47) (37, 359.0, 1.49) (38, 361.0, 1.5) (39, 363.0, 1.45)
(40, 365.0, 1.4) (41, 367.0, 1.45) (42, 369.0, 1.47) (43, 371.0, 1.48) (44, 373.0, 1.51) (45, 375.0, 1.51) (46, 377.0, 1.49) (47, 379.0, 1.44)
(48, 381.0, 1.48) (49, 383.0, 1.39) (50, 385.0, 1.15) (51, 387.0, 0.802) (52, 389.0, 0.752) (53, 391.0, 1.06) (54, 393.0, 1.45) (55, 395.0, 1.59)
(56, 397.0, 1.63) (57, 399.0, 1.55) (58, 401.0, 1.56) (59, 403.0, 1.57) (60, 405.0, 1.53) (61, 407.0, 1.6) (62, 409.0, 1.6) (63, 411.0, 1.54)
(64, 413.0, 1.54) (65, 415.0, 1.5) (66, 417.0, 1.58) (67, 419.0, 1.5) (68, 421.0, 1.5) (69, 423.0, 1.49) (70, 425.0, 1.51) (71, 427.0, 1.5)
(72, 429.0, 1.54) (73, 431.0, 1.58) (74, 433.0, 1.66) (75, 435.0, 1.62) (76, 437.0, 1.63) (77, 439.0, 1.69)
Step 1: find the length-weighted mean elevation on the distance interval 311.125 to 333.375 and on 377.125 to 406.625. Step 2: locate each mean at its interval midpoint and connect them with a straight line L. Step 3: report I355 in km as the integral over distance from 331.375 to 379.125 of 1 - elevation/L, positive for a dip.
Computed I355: -3.8 km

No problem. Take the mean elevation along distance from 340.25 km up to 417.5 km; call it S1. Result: 1.45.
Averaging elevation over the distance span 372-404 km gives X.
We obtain 1.37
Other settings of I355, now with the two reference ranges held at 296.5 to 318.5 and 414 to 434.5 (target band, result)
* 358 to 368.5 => 0.46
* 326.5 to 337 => 1.72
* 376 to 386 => 0.91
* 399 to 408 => -0.17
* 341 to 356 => 0.07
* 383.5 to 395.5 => 3.18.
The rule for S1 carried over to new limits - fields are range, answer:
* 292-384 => 1.45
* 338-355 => 1.5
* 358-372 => 1.46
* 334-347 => 1.44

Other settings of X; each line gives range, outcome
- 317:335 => 1.3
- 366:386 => 1.44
